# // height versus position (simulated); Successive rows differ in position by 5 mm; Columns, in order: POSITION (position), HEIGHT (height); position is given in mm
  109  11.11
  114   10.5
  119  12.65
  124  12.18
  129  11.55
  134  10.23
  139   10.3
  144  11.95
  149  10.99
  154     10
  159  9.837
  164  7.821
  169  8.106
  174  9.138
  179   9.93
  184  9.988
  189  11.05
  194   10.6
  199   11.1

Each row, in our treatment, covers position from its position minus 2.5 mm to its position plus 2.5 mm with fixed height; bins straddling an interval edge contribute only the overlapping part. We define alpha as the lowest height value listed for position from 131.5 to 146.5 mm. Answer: 10.23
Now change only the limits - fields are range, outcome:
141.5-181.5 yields 7.821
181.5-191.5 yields 9.988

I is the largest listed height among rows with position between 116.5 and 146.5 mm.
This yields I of 12.65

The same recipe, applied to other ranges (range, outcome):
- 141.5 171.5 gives 11.95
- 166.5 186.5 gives 9.988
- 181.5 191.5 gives 11.05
